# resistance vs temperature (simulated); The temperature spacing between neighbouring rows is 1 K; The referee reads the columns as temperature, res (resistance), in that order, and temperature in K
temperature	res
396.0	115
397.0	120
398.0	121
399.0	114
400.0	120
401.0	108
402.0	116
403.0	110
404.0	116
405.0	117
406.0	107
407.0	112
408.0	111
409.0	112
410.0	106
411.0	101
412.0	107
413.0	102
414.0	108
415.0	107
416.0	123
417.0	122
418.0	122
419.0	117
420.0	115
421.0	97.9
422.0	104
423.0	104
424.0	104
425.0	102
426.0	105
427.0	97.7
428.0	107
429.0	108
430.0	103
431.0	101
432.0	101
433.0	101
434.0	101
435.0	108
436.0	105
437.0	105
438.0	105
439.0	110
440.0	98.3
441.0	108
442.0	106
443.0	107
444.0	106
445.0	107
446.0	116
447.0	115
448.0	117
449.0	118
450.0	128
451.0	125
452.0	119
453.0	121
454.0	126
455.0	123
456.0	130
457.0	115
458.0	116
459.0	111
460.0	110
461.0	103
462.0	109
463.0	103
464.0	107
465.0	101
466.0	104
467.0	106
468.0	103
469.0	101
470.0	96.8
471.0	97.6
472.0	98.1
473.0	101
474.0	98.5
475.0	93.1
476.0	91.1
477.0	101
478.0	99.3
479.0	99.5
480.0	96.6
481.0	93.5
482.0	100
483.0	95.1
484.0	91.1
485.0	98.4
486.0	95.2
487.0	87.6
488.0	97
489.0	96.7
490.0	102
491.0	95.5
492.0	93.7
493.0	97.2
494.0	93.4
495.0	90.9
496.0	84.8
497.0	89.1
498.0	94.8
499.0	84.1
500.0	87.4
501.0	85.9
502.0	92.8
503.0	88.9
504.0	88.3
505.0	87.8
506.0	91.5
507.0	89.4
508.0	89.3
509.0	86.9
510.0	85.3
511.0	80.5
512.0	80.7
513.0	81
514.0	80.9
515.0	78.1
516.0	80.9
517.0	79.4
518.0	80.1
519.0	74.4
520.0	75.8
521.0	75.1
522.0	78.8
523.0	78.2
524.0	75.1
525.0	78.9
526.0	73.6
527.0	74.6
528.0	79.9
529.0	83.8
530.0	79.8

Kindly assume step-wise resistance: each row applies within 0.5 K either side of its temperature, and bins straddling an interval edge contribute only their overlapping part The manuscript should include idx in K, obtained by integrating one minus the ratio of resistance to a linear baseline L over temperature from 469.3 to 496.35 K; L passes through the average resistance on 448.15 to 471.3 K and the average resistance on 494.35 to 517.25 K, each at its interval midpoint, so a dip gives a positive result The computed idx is 0.9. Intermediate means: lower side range 112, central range 95.8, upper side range 86.2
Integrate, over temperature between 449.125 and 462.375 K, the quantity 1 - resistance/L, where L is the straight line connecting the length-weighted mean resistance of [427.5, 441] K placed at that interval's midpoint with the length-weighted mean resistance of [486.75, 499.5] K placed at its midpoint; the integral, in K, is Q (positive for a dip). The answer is -2.39 K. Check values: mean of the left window 104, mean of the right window 92.9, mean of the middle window 118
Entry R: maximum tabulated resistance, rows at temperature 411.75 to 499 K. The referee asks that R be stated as 130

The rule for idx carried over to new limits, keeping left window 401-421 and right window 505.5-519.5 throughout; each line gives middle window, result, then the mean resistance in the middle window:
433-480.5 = -4.4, 108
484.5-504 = -1.0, 92.3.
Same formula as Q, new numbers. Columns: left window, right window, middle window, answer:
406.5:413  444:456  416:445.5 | 1.9 K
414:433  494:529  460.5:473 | -0.9 K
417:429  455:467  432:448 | 0.3 K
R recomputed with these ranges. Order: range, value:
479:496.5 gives 102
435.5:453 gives 128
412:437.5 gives 123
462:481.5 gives 109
